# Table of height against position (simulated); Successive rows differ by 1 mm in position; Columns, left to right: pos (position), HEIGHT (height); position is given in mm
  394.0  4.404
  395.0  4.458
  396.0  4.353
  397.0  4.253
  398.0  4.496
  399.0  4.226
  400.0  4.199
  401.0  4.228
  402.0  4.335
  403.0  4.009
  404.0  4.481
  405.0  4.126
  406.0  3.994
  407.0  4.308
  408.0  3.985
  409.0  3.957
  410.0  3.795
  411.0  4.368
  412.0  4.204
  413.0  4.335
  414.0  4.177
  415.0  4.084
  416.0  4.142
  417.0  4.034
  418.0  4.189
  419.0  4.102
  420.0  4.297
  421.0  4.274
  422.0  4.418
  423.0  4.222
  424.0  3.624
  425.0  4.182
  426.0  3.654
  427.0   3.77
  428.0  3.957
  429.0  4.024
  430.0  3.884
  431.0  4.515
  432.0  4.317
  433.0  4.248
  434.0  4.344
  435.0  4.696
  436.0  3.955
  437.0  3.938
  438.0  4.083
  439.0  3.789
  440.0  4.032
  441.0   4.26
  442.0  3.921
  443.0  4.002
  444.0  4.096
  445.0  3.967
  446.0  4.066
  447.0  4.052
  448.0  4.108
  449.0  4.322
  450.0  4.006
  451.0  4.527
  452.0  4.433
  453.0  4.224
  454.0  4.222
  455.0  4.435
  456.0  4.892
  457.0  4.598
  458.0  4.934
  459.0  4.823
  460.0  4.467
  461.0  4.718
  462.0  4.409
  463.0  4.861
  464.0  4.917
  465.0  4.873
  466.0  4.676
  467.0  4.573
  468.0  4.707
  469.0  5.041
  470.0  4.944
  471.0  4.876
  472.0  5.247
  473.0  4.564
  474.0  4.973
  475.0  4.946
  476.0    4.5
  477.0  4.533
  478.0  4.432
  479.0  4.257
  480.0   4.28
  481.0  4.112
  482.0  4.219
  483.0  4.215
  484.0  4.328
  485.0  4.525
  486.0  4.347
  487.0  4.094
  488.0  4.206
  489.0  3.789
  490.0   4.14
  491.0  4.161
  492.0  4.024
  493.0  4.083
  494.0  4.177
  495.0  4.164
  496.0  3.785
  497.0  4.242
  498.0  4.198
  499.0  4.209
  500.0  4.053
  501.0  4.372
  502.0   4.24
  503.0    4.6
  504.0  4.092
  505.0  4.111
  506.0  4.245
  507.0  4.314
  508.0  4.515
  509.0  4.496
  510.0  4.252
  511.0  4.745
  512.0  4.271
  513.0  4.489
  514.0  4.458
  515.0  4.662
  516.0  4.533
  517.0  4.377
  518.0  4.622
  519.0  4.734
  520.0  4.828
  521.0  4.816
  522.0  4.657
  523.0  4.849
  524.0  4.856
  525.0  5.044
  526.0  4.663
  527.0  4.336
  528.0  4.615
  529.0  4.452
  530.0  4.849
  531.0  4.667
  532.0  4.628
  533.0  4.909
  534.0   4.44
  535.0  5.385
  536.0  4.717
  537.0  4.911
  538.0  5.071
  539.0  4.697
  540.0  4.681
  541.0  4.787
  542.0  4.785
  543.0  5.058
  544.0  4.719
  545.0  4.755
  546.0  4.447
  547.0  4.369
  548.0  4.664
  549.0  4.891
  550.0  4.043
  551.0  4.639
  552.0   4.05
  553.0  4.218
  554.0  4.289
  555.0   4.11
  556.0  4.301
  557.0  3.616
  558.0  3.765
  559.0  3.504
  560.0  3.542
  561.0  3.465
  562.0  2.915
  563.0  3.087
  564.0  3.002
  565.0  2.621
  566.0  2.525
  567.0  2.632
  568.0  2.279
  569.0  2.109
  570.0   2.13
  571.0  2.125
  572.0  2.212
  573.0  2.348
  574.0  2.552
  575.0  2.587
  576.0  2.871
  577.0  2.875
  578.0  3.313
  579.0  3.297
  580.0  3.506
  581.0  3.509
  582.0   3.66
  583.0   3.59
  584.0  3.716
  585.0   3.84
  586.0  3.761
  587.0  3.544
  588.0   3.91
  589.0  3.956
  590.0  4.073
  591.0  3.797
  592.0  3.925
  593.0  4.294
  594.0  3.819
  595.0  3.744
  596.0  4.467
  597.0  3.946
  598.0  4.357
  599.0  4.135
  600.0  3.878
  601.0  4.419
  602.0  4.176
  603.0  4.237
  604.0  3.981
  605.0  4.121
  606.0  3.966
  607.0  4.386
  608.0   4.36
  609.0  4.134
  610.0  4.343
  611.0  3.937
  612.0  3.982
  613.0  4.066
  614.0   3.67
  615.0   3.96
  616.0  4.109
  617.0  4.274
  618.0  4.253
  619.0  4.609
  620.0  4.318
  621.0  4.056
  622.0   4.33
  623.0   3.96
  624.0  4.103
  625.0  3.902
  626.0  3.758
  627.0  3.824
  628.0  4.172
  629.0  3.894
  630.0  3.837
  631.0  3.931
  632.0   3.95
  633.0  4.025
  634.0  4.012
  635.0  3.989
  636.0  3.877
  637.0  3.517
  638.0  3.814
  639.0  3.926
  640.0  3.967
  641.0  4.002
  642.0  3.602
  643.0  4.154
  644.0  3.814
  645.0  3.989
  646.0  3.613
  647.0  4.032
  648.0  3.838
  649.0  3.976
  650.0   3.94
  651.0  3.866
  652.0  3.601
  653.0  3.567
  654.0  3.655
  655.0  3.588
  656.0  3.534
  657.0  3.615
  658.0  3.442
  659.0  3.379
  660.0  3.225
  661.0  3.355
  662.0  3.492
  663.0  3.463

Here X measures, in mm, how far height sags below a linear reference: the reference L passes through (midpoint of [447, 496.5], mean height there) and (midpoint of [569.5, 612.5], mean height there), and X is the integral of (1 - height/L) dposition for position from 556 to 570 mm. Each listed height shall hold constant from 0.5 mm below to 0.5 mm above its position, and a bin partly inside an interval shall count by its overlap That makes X 3.0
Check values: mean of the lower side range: 4.46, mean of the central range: 3.02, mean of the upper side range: 3.67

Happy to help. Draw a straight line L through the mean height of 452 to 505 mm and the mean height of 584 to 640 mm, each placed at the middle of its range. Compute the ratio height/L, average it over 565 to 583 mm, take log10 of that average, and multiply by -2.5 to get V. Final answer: 0.44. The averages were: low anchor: 4.44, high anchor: 4.03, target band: 2.76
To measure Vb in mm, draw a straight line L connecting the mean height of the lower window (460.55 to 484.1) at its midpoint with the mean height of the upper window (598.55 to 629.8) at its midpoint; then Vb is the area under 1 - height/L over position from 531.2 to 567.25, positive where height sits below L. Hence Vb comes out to 1.4 mm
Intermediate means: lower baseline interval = 4.64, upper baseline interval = 4.1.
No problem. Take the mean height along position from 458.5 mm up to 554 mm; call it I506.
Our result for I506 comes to 4.53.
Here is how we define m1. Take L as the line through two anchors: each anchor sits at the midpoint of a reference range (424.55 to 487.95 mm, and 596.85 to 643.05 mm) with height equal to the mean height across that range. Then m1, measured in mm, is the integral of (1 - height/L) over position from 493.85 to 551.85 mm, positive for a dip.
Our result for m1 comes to -4.3 mm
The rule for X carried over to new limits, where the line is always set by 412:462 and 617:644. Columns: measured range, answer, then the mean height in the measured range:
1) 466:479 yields -1.8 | 4.75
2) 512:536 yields -3.3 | 4.68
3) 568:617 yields 4.6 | 3.65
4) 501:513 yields -0.7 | 4.36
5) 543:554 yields -1.1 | 4.5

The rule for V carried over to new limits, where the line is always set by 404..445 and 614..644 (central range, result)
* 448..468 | -0.119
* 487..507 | -0.022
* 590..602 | -0.016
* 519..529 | -0.166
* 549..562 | 0.022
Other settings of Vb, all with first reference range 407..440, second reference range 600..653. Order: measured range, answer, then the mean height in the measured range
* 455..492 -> -4.21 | 4.55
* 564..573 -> 3.72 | 2.37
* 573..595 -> 2.77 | 3.52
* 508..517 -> -0.92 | 4.48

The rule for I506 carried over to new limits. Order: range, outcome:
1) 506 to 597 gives 4.01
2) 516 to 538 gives 4.73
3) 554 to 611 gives 3.53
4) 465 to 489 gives 4.54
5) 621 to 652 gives 3.92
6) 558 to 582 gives 2.86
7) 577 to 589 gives 3.59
